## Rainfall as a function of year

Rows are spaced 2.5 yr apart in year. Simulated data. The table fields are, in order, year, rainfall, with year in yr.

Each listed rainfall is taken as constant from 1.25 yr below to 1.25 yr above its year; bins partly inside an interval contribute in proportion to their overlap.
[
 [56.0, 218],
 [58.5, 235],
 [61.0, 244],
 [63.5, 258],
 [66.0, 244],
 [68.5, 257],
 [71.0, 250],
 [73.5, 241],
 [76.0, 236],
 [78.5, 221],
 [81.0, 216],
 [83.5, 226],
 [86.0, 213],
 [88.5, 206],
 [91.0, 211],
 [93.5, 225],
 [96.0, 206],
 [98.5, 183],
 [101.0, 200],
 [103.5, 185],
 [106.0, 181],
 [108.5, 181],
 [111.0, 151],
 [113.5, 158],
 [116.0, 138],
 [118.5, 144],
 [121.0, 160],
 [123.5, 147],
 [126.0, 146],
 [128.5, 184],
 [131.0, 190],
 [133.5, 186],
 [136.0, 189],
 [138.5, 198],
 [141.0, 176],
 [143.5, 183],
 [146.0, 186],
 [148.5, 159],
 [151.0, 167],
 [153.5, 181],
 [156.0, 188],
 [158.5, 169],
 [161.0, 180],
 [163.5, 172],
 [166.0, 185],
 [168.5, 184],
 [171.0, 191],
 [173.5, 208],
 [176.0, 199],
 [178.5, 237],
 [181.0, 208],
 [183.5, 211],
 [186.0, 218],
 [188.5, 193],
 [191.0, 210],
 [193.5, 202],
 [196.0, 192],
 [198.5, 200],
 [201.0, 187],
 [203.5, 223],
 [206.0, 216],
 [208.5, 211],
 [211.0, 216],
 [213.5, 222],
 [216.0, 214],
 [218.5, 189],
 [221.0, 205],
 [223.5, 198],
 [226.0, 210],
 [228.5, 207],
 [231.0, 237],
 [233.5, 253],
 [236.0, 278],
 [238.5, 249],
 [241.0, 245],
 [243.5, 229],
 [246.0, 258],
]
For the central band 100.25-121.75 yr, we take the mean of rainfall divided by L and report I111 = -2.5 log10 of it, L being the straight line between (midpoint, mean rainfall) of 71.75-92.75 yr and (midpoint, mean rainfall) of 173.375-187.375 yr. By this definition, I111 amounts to 0.305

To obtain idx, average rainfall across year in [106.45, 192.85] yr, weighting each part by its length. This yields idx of 182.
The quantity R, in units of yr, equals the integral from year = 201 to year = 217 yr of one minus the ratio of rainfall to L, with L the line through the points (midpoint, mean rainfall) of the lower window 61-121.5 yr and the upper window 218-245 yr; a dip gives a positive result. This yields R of 0.7 yr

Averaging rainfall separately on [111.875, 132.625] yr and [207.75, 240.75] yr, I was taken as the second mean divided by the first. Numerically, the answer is 1.41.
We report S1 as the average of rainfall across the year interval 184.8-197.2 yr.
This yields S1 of 203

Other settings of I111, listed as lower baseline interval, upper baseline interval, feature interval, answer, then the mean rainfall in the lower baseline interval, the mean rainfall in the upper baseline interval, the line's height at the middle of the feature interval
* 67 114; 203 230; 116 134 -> 0.27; 209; 210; 209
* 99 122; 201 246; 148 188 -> 0.02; 167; 224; 196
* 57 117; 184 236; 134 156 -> 0.17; 211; 212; 212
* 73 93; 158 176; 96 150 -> 0.18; 221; 186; 204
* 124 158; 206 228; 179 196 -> -0.06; 179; 209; 197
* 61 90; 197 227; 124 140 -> 0.23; 234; 207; 223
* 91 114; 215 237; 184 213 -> 0.03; 188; 221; 213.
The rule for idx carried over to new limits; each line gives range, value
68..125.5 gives 196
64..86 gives 236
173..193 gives 210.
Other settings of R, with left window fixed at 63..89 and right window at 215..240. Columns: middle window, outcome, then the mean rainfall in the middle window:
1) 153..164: 2.42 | 178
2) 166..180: 1.56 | 202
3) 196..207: 1.03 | 205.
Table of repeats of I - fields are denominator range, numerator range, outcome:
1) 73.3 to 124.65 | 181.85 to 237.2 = 1.12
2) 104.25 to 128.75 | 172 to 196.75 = 1.31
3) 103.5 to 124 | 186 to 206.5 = 1.27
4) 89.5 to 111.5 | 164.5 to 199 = 1.05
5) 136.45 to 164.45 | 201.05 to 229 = 1.17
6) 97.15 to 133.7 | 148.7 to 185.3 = 1.13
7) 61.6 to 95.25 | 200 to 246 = 0.96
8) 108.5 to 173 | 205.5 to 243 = 1.29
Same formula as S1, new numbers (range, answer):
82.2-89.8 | 215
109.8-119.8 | 148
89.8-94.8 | 218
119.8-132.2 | 165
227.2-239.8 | 245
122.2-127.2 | 147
